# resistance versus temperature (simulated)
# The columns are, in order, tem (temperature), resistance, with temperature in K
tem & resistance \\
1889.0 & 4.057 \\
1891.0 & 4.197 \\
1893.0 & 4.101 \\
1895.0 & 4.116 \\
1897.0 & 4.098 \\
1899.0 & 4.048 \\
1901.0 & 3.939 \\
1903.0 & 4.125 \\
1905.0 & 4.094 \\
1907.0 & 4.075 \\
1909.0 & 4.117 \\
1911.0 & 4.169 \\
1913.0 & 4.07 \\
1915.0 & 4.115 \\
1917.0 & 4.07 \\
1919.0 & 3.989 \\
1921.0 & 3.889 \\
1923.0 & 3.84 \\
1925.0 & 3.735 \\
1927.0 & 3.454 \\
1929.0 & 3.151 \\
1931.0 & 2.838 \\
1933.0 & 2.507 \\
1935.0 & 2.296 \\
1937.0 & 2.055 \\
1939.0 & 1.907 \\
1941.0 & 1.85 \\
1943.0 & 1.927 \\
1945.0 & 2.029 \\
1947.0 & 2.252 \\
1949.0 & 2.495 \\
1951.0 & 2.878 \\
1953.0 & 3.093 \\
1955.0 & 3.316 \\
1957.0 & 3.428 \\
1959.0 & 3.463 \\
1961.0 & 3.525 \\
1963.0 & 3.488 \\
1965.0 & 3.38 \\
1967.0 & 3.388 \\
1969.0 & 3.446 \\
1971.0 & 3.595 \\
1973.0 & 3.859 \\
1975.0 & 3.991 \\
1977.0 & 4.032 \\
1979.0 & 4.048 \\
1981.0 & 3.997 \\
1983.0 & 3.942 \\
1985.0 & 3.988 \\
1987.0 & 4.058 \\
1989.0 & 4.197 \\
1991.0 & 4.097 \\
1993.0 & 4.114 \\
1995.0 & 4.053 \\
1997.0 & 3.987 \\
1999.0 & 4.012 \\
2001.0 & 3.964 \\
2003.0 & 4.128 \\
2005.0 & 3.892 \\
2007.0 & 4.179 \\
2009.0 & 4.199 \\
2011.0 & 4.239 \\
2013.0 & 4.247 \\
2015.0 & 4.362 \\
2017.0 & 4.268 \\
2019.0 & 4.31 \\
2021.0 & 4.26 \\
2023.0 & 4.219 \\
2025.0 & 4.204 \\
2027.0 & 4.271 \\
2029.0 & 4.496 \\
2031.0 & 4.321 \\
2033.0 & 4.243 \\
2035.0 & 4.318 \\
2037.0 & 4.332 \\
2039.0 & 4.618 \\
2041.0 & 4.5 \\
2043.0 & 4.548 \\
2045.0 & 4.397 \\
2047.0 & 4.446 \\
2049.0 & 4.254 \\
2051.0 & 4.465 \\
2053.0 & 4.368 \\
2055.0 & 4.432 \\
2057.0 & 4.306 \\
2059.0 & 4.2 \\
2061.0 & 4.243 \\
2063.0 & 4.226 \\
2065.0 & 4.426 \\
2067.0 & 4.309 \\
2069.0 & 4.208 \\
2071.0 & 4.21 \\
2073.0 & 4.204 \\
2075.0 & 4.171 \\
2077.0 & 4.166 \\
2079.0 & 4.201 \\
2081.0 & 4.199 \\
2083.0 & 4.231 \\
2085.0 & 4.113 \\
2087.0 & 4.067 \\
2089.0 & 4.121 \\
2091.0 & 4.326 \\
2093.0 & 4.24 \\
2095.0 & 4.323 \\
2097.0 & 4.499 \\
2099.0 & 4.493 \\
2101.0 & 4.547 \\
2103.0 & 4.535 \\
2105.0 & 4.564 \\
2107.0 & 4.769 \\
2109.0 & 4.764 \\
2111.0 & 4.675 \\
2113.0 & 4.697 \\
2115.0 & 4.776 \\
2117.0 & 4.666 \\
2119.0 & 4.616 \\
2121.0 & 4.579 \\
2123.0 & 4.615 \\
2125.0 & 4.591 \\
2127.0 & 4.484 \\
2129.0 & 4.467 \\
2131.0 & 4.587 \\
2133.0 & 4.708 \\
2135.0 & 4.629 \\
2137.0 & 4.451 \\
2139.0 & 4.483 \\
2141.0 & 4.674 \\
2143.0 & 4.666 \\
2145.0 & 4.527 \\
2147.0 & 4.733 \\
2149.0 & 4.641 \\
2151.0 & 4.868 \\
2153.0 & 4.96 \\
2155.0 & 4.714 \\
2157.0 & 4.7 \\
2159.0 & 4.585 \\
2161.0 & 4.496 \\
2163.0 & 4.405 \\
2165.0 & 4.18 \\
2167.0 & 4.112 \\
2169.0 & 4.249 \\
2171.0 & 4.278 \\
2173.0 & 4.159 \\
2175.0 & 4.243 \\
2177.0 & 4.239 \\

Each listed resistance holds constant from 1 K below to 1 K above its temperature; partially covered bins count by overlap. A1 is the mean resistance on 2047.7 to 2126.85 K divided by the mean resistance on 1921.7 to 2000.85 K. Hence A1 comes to 1.32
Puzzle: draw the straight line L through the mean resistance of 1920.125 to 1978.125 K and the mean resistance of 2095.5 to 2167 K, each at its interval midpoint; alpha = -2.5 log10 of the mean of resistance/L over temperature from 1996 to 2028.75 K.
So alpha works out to -0.16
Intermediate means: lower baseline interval 3.07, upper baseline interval 4.6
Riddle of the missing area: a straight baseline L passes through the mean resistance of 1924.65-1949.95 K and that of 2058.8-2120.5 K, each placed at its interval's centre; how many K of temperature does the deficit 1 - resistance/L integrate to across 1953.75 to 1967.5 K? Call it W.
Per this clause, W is -3.3 K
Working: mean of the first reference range 2.47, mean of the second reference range 4.38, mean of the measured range 3.42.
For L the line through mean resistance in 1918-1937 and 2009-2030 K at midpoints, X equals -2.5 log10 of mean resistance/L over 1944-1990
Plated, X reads 0.07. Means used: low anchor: 3.23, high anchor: 4.28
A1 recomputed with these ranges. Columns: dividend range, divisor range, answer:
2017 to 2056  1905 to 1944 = 1.33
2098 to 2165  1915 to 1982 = 1.44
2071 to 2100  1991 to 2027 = 1.02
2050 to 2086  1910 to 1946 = 1.37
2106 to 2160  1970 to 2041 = 1.12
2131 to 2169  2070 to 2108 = 1.06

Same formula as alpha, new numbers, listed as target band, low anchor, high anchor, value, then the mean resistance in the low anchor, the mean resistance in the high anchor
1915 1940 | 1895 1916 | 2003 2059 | 0.28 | 4.09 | 4.32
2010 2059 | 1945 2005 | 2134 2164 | -0.10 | 3.64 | 4.64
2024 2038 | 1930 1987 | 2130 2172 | -0.18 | 3.12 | 4.55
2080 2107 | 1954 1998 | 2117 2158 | 0.02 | 3.79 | 4.64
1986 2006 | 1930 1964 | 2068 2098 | -0.25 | 2.67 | 4.22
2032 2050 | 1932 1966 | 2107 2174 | -0.22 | 2.7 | 4.57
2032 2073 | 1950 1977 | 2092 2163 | -0.07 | 3.47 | 4.61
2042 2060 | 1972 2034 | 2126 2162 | -0.02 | 4.13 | 4.63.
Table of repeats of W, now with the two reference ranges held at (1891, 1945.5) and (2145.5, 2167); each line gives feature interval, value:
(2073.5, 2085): 0.1 K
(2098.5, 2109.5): -0.7 K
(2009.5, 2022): -1.1 K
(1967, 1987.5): -0.7 K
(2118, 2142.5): -0.5 K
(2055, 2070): -0.5 K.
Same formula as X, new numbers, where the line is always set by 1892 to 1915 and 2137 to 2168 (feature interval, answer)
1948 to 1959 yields 0.33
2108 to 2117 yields -0.05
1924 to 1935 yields 0.33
